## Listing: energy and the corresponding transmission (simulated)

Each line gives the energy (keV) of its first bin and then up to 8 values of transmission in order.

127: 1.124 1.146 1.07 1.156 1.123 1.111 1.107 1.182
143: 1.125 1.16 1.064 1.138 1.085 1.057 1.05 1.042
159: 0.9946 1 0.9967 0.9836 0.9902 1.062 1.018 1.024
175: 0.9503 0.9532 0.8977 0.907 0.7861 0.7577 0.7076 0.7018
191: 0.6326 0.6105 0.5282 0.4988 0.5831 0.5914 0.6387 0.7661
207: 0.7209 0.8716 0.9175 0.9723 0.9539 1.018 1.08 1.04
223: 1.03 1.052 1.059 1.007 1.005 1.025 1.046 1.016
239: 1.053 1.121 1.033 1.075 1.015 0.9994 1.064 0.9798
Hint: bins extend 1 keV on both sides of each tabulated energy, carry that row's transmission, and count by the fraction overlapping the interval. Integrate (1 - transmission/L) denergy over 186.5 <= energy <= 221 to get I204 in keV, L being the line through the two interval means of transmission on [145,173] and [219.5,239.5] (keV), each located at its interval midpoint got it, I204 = 9.1 keV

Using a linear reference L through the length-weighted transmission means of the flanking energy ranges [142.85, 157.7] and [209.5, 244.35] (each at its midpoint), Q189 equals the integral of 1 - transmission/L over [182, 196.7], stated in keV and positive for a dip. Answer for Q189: 5.4 keV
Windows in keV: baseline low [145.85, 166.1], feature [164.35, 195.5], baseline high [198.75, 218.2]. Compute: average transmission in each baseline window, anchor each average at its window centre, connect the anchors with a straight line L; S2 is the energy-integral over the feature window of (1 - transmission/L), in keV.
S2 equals 3.2 keV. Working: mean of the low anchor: 1.04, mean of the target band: 0.848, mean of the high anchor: 0.815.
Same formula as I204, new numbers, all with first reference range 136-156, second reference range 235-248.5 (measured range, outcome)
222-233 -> 0.29 keV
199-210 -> 3.76 keV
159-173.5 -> 1.14 keV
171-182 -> 1.38 keV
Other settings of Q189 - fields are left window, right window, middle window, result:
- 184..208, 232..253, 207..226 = -3.66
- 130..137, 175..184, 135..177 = -2.08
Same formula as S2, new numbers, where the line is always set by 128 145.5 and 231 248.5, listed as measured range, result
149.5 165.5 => 1.18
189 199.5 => 4.85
